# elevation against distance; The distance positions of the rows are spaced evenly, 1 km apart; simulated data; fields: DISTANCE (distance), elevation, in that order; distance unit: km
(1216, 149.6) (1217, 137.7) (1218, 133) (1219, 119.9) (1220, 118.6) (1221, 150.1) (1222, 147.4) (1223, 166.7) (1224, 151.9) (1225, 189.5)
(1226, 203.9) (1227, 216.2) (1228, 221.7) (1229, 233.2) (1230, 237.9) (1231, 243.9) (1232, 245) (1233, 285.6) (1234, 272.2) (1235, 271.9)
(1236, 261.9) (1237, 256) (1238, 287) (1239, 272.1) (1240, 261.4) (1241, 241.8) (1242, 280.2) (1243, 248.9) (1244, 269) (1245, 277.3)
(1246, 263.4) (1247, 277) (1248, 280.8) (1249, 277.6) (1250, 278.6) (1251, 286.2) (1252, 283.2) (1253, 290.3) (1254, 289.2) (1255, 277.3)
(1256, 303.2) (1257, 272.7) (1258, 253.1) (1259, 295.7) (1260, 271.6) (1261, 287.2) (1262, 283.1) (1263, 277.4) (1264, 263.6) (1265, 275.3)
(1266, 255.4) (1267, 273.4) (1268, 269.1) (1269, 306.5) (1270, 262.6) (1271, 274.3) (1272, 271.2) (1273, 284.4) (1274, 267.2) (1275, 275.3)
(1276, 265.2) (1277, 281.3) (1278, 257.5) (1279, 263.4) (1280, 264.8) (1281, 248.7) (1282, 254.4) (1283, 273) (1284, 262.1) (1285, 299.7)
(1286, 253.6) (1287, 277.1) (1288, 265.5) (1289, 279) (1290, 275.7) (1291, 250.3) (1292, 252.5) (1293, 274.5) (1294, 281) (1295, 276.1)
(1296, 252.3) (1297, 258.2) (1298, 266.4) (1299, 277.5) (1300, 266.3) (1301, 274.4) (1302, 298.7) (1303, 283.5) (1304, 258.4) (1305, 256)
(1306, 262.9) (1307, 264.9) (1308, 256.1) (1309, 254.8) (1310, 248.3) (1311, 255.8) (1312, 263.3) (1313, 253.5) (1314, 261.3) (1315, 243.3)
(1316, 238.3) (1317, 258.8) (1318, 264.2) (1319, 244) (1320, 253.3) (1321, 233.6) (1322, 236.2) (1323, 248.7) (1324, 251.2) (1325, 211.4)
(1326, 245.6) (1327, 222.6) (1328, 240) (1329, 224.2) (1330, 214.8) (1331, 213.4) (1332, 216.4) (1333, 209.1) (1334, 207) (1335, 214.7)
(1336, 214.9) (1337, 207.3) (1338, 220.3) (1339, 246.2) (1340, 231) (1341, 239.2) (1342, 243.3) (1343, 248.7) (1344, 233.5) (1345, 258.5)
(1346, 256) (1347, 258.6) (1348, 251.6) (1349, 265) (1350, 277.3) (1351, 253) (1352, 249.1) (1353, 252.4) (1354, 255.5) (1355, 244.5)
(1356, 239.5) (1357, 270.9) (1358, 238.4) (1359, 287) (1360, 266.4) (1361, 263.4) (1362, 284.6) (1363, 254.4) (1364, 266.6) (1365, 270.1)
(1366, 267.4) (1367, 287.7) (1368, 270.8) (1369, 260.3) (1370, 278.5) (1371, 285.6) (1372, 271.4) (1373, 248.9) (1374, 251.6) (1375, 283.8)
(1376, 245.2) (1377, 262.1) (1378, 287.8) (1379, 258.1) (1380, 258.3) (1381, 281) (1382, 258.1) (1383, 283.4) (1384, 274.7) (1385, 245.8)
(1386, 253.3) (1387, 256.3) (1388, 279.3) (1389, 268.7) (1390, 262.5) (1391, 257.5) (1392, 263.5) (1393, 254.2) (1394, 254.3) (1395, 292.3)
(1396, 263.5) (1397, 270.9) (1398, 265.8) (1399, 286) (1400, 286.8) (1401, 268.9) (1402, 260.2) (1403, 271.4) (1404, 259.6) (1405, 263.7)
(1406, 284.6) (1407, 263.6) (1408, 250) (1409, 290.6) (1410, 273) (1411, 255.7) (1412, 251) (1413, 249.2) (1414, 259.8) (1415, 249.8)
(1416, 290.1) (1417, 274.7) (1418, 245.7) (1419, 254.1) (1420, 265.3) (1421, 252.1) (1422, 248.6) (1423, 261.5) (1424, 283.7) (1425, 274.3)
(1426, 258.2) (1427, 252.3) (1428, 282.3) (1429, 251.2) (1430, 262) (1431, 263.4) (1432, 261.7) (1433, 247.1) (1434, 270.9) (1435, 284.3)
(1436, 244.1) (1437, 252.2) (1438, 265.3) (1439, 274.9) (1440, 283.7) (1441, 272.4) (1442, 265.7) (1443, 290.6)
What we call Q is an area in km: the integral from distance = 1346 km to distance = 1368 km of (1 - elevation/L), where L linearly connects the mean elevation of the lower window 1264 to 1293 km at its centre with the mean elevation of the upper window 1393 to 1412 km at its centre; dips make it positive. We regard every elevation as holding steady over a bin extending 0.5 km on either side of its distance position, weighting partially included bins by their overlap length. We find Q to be 0.6 km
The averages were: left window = 269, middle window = 262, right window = 269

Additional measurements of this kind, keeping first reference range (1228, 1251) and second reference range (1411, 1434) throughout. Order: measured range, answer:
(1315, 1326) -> 0.8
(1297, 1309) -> -0.2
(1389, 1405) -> -0.4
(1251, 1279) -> -1.4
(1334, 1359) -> 1.7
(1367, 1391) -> -0.4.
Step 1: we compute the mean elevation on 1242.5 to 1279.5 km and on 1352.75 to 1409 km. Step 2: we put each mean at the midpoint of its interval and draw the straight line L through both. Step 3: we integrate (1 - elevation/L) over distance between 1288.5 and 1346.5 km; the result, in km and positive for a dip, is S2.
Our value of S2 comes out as 4.9 km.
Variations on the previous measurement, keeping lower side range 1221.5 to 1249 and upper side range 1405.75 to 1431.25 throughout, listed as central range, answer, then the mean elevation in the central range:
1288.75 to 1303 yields -1.16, 271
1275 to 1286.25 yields -0.81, 266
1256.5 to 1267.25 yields -1.18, 274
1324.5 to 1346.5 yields 2.27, 228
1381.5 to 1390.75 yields -0.17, 264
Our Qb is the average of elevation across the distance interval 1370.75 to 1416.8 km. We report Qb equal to 266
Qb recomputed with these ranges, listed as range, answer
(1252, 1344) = 258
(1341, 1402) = 264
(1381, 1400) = 267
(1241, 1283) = 274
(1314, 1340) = 232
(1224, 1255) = 259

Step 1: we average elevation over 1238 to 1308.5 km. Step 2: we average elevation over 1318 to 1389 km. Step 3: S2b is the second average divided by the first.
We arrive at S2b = 0.93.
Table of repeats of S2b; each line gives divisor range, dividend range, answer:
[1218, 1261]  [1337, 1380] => 1.05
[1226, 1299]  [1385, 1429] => 0.99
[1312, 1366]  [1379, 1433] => 1.08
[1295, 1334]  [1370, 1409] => 1.07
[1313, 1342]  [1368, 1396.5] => 1.14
